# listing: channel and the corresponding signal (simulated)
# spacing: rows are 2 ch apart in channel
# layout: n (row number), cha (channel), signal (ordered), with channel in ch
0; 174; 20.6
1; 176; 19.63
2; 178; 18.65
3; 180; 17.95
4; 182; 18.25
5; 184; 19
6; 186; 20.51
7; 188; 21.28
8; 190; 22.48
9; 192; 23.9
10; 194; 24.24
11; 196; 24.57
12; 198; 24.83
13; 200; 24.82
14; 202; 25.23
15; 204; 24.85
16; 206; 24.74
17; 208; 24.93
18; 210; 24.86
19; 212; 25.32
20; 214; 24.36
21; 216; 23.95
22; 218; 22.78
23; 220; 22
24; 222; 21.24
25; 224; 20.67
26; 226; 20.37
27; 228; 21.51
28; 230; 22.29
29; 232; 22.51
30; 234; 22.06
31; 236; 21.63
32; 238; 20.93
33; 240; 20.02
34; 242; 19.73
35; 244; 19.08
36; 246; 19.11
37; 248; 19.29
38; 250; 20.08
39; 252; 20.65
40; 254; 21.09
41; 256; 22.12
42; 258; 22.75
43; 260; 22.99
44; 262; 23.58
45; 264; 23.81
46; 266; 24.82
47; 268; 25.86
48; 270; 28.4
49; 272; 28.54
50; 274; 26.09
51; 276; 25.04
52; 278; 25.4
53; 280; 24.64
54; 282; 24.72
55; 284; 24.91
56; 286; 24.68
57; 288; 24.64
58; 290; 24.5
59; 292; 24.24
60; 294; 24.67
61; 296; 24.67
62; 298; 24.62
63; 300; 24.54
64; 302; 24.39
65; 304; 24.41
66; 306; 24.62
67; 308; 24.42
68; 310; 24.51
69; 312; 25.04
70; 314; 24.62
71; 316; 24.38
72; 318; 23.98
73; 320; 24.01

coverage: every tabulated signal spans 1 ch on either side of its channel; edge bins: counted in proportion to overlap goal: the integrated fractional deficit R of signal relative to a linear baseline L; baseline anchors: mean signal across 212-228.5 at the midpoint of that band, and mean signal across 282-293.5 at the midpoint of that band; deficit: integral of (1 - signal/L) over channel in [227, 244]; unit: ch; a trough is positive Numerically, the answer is 1.2 ch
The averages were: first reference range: 22.3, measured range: 21.2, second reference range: 24.6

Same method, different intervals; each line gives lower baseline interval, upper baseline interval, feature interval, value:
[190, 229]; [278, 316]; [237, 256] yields 3.1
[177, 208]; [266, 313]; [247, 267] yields 1.7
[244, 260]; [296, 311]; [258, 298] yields -4.2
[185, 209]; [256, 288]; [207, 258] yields 5.5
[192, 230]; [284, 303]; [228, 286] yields 2.9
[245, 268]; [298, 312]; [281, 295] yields -0.6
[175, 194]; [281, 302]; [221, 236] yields 0.4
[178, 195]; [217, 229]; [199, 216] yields -2.9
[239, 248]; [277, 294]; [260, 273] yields -1.9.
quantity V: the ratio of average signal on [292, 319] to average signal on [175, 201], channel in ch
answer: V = 1.14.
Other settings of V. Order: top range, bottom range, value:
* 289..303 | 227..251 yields 1.19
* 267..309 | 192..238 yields 1.08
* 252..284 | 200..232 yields 1.05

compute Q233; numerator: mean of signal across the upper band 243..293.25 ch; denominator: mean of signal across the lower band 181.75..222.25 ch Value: 1.01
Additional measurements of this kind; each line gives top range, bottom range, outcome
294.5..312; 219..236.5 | 1.14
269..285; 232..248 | 1.27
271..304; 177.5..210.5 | 1.10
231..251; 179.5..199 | 0.94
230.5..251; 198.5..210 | 0.82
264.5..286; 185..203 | 1.09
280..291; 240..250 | 1.27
